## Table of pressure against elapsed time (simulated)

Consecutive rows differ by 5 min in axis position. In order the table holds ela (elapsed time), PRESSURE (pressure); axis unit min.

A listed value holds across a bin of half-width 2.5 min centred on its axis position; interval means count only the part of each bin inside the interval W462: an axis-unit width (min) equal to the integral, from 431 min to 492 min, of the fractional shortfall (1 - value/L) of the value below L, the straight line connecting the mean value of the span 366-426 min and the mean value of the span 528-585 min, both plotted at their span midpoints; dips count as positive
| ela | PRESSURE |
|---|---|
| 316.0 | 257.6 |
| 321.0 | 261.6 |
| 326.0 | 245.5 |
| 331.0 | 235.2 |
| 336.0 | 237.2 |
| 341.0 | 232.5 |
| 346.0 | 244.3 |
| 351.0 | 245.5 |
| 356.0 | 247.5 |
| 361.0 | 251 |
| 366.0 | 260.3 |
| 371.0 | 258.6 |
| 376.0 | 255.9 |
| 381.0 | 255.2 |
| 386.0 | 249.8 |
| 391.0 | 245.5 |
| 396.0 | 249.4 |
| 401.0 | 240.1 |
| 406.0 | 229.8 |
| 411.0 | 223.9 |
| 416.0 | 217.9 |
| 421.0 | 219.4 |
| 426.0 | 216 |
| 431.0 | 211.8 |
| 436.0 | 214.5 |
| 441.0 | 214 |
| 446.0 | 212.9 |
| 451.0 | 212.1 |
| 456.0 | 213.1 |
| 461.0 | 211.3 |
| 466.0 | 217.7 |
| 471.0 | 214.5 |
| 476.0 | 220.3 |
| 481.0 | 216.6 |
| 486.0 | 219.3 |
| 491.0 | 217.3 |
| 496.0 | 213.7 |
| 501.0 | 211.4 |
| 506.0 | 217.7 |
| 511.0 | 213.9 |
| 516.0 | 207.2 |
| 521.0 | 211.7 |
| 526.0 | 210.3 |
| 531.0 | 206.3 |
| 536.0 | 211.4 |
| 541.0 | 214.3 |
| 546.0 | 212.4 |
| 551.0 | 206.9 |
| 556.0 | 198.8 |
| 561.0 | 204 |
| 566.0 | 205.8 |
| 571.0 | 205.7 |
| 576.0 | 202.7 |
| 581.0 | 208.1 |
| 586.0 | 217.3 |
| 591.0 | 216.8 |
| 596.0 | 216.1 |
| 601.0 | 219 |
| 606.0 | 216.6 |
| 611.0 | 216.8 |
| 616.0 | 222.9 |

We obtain 3.1 min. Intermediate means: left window 240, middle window 215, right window 207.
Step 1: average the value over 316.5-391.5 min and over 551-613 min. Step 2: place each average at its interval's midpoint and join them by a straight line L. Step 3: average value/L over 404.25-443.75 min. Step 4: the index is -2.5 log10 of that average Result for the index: 0.09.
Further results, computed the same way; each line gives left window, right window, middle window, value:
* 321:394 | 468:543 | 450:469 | 0.05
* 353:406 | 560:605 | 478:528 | 0.06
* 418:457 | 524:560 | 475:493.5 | -0.03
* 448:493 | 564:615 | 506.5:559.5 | 0.02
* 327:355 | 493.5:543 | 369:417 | -0.05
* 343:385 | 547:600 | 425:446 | 0.11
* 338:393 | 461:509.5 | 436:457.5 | 0.07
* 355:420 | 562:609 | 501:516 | 0.05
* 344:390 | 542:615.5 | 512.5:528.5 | 0.06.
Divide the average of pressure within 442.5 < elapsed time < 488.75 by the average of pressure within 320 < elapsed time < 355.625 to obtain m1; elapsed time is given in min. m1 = 0.89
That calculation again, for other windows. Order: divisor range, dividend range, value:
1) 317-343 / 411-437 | 0.89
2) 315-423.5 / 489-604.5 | 0.87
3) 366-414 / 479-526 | 0.87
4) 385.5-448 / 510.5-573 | 0.92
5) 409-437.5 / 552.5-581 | 0.94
